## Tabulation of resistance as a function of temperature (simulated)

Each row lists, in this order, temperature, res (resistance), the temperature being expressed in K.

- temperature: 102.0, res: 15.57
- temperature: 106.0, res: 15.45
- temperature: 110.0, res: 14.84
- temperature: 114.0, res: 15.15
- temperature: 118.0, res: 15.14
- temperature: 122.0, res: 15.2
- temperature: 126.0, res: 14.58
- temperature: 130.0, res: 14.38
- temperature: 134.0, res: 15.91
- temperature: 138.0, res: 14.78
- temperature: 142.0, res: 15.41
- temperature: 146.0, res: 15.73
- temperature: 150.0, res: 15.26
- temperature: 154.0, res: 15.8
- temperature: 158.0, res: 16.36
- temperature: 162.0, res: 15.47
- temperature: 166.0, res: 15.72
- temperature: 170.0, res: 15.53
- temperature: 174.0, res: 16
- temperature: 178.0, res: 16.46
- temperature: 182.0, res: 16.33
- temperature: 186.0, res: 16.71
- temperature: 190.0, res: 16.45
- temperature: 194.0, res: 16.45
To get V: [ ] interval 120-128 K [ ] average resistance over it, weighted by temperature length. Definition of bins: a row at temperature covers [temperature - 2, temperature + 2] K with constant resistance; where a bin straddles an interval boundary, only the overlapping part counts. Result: 14.9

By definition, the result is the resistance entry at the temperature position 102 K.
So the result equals 15.57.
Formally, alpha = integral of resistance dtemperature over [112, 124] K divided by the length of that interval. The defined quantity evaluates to 15.2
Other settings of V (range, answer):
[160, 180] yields 15.8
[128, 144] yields 15.1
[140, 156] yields 15.6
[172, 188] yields 16.4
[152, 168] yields 15.8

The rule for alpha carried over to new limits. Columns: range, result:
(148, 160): 15.8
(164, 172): 15.6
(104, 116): 15.1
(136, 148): 15.3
